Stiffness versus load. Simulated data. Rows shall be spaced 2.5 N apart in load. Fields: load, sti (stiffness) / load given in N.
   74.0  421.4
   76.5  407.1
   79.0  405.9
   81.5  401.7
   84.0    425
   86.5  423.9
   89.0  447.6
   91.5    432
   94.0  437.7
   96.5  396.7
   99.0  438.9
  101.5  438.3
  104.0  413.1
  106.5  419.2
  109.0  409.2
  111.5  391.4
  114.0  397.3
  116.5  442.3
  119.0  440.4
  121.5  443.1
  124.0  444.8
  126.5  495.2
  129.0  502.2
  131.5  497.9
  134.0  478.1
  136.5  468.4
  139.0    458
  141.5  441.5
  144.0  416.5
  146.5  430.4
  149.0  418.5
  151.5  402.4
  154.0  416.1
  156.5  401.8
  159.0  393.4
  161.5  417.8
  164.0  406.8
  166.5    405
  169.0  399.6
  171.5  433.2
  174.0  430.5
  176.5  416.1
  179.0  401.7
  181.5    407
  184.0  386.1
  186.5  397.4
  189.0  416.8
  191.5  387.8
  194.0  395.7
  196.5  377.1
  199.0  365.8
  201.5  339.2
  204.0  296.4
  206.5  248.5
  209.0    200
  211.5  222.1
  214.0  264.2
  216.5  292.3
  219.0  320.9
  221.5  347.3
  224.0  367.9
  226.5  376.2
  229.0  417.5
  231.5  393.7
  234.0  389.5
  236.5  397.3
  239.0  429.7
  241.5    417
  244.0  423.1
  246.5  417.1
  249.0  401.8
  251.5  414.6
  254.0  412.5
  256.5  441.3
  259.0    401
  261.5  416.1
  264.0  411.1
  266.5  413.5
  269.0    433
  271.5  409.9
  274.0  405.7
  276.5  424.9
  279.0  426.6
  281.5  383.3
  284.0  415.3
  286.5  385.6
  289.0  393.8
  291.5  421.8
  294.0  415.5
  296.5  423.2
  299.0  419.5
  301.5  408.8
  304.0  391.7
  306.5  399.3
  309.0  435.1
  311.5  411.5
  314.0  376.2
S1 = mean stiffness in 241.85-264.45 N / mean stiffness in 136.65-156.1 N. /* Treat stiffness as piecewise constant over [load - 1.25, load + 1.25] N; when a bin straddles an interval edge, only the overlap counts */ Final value 0.97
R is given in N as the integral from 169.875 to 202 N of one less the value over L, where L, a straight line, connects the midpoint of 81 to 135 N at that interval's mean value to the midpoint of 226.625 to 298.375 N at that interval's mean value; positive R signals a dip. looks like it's 2.0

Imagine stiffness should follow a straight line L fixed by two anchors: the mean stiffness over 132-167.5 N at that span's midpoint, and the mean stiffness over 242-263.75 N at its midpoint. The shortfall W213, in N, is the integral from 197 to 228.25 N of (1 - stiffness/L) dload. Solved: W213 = 8.41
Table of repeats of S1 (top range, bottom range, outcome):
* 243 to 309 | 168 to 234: 1.15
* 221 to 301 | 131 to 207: 1.01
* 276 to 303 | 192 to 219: 1.35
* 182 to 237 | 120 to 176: 0.79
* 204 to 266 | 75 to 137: 0.84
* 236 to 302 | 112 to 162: 0.94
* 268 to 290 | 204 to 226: 1.42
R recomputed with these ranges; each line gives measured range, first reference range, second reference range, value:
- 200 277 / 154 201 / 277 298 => 6.4 N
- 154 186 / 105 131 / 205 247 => -1.1 N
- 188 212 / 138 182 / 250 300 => 5.1 N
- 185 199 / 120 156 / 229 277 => 1.3 N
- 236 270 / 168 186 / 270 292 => -0.7 N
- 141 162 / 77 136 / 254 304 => 0.8 N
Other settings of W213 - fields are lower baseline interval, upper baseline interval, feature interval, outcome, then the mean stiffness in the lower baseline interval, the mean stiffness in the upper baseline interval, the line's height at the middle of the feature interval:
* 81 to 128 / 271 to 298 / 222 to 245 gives 0.9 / 429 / 410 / 415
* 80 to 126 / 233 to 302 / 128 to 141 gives -1.7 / 426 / 413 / 423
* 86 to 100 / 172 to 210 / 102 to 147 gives -3.9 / 430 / 367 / 409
